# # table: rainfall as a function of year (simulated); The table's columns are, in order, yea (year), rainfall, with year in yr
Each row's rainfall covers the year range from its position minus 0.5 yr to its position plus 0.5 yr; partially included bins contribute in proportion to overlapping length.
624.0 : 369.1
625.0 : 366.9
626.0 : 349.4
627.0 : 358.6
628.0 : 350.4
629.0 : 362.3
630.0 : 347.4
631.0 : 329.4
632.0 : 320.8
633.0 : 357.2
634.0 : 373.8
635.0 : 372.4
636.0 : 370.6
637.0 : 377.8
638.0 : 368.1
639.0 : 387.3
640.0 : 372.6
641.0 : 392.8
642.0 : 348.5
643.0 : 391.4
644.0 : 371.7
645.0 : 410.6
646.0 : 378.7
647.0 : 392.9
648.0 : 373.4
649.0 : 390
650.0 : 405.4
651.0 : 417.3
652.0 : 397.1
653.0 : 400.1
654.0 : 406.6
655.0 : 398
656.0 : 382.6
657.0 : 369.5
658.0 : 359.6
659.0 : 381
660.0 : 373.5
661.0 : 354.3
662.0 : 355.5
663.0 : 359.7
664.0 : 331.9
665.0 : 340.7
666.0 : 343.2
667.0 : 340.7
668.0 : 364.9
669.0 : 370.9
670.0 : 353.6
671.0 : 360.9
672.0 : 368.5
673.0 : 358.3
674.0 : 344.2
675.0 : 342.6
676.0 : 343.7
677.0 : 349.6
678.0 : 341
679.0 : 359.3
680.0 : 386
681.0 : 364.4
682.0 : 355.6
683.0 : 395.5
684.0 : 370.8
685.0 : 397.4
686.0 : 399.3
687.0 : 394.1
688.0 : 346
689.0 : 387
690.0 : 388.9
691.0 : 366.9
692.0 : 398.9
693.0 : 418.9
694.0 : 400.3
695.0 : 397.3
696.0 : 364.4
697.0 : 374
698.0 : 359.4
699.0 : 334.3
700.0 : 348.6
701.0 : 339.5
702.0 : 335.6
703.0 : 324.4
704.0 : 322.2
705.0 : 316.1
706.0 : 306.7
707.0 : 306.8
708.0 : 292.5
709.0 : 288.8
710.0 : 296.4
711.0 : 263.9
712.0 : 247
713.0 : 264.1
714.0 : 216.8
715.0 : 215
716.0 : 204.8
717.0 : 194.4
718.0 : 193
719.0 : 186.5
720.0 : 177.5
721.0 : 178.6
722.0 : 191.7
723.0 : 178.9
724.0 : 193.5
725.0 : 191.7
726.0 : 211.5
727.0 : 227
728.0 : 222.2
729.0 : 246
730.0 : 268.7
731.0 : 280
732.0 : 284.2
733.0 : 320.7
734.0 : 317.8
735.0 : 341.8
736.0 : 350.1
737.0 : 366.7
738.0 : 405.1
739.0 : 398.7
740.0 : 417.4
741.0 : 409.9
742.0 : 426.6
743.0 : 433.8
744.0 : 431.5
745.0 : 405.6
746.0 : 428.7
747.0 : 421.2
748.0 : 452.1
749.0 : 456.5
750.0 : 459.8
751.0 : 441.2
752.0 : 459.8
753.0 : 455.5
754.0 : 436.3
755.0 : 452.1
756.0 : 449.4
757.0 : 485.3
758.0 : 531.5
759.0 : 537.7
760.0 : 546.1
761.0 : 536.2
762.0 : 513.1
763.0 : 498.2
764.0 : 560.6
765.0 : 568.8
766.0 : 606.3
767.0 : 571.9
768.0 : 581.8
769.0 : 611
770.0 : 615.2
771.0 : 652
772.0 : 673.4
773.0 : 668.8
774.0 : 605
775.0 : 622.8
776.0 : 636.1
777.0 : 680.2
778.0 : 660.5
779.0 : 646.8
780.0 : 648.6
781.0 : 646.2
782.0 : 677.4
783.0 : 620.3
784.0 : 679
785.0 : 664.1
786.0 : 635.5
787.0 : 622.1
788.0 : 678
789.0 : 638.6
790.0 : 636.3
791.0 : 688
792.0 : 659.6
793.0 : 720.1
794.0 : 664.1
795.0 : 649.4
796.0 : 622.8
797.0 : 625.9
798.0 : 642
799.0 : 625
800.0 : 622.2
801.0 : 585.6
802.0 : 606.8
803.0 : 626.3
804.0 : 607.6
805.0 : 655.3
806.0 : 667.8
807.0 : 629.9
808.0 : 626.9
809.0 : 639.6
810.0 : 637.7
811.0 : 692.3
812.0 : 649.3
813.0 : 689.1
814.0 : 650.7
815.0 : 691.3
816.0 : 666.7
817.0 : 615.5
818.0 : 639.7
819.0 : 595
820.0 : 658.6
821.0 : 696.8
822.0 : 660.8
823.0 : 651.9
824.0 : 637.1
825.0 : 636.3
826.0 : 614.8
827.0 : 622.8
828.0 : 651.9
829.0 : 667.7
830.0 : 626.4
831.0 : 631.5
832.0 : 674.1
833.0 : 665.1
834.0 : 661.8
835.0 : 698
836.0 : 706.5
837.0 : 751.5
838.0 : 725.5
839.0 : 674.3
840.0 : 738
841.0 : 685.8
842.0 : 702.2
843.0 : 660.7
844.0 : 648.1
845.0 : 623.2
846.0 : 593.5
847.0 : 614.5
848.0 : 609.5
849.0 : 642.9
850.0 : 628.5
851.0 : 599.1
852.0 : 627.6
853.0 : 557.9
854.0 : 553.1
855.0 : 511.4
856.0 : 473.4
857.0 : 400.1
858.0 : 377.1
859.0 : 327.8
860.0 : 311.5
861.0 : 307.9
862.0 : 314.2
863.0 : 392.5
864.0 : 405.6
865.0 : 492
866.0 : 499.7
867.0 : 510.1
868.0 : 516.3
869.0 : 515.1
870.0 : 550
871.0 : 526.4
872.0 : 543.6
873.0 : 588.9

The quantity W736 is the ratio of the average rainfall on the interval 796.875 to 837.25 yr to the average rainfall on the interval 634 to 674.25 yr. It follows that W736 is 1.74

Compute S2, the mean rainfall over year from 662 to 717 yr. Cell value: 341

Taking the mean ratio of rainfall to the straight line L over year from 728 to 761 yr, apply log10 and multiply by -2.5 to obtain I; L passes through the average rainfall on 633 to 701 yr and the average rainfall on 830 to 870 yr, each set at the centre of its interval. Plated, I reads 0.12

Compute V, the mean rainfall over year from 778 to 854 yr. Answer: 649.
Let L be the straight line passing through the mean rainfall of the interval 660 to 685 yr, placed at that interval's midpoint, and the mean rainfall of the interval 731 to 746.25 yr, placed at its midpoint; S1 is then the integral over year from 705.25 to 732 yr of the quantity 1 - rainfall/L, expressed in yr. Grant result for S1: 9.91 yr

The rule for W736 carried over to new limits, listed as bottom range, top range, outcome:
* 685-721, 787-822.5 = 2.07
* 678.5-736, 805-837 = 2.16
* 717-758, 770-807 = 1.89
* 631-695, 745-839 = 1.64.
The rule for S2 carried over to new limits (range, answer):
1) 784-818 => 647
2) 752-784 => 580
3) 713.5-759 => 336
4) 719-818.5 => 520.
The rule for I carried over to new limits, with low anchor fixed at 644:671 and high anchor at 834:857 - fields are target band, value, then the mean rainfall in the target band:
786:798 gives -0.17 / 654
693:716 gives 0.36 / 314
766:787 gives -0.19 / 639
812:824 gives -0.10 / 655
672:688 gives 0.11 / 366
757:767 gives -0.05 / 543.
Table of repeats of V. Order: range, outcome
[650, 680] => 365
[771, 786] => 652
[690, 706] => 359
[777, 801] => 650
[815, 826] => 646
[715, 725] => 190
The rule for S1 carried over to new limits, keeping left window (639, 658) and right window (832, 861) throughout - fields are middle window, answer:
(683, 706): 3.64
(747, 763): 0.65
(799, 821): -3.34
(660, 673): 1.67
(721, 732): 5.80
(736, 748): 1.82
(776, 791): -3.51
